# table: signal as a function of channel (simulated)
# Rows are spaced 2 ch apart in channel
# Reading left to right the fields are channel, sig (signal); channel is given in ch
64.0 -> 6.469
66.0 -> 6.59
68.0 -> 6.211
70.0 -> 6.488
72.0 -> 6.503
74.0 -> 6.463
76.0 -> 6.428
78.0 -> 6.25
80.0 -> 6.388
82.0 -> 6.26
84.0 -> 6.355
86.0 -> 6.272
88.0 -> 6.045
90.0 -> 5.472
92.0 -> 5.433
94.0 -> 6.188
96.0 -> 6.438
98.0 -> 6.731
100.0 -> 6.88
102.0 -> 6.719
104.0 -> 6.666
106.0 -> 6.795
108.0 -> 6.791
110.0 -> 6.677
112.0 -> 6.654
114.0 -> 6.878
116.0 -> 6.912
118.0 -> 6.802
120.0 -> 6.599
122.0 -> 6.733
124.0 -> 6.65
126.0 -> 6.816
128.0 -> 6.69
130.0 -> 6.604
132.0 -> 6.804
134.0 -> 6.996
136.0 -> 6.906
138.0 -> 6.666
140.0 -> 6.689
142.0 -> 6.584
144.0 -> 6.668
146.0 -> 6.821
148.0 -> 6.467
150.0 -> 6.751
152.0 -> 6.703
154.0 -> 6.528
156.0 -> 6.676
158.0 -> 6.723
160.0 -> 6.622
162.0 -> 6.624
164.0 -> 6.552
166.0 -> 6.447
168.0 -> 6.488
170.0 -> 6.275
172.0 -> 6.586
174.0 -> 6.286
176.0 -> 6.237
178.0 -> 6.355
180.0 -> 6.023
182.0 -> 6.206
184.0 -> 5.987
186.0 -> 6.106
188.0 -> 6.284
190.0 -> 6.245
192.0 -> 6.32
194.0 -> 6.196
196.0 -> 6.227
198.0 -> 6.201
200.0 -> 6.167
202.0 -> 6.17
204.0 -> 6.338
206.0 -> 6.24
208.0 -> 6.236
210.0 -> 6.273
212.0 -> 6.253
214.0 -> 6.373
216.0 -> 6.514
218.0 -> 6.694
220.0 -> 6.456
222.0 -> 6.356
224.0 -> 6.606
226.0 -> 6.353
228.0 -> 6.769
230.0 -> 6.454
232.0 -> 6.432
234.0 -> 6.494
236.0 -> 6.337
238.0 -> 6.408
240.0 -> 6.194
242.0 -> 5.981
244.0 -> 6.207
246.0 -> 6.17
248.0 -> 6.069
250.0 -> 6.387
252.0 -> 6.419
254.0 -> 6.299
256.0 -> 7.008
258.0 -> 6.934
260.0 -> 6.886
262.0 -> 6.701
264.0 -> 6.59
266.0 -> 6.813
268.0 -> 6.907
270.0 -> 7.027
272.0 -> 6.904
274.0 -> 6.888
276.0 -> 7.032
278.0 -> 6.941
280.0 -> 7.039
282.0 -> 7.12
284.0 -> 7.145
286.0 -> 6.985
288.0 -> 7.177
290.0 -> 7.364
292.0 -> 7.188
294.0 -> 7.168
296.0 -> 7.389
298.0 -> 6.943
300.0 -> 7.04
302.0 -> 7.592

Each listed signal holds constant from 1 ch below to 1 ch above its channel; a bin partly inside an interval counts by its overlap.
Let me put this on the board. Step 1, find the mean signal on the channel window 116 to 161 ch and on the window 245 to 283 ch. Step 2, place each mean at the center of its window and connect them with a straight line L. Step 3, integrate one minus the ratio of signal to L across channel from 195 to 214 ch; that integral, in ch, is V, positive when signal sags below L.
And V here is 1.4 ch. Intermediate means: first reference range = 6.71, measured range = 6.24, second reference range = 6.74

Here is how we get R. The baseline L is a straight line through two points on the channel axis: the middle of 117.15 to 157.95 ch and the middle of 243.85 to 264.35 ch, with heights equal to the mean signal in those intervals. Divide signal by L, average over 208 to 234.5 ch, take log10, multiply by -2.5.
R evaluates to 0.02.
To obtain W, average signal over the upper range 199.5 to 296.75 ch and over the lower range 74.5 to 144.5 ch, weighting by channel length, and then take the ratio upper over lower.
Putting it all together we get 1.0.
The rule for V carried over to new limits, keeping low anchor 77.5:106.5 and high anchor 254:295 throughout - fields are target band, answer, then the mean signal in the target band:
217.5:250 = 2.18 ch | 6.37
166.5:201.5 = 2.11 ch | 6.25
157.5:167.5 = -0.01 ch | 6.58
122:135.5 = -0.65 ch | 6.76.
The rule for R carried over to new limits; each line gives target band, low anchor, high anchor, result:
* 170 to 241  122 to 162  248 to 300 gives 0.08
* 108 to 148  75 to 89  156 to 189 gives -0.07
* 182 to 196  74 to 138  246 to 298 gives 0.09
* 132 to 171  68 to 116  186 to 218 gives -0.05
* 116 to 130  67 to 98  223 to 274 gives -0.07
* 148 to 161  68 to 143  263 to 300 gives 0.00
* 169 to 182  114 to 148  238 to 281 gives 0.07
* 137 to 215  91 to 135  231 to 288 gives 0.04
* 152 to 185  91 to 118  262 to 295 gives 0.05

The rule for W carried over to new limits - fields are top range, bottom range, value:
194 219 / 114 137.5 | 0.93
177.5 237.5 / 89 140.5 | 0.95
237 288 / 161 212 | 1.07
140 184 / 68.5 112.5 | 1.02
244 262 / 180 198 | 1.05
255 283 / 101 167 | 1.03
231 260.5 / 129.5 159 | 0.96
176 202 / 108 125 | 0.92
